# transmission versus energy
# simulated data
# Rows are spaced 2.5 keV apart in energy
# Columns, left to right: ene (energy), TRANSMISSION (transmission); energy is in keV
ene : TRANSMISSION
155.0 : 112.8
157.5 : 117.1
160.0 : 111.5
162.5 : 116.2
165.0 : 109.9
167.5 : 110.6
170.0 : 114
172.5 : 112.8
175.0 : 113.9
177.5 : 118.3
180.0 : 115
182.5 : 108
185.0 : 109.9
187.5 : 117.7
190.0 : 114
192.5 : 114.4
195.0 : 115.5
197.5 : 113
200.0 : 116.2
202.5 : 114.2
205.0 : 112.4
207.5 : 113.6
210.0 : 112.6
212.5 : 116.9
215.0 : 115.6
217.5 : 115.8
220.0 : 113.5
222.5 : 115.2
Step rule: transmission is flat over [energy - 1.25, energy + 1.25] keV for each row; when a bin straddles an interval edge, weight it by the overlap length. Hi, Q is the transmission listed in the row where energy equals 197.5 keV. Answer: 113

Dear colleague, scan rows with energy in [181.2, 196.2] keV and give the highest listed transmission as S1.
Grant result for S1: 117.7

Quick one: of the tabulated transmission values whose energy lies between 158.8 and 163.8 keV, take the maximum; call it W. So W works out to 116.2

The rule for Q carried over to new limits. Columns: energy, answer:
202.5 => 114.2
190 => 114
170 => 114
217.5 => 115.8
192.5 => 114.4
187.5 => 117.7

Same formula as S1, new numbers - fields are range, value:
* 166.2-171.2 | 114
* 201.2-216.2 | 116.9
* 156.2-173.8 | 117.1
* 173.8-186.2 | 118.3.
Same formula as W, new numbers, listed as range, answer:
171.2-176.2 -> 113.9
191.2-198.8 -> 115.5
